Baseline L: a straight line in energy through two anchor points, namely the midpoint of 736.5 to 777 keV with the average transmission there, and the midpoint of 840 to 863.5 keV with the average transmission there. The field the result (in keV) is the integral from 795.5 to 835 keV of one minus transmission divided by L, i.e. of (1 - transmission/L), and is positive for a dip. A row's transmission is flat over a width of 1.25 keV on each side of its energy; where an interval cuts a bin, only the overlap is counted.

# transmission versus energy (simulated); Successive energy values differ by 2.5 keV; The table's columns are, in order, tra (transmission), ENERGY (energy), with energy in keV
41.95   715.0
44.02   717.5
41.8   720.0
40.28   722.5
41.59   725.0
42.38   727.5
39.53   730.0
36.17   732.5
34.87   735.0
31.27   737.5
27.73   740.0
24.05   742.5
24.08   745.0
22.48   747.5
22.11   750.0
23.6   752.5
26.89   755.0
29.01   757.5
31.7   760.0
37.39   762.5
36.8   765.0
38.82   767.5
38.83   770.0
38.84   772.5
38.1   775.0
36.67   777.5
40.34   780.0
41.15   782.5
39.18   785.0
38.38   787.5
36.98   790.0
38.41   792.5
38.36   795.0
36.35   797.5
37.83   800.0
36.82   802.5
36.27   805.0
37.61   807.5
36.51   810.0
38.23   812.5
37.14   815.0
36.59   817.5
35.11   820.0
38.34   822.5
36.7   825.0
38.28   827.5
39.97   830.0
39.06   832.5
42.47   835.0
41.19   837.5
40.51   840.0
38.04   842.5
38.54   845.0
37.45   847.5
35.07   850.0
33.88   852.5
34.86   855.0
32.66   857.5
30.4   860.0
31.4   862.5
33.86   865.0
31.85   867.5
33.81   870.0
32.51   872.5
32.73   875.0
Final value -4.9 keV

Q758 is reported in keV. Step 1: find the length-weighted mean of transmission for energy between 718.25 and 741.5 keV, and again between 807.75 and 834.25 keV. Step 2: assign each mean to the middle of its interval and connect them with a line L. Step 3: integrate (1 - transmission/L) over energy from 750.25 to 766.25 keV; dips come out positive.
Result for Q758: 3.02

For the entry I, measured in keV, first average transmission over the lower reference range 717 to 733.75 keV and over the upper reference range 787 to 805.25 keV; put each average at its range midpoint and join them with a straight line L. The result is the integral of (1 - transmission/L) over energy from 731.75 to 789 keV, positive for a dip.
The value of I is 8.82 keV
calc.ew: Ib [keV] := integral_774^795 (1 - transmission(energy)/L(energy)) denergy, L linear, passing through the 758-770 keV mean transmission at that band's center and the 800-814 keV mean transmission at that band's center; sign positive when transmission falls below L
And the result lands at -1.20 keV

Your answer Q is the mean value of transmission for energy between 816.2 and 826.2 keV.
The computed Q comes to 36.7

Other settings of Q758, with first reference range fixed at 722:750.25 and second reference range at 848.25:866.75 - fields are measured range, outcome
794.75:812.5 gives -2.3 keV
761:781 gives -3.4 keV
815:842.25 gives -4.7 keV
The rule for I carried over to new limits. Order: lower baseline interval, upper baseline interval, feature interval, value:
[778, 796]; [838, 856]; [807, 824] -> 0.4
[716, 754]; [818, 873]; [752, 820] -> -3.9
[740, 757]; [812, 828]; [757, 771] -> -4.4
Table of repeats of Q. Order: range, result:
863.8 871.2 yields 33.2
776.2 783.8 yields 39.4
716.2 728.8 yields 42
